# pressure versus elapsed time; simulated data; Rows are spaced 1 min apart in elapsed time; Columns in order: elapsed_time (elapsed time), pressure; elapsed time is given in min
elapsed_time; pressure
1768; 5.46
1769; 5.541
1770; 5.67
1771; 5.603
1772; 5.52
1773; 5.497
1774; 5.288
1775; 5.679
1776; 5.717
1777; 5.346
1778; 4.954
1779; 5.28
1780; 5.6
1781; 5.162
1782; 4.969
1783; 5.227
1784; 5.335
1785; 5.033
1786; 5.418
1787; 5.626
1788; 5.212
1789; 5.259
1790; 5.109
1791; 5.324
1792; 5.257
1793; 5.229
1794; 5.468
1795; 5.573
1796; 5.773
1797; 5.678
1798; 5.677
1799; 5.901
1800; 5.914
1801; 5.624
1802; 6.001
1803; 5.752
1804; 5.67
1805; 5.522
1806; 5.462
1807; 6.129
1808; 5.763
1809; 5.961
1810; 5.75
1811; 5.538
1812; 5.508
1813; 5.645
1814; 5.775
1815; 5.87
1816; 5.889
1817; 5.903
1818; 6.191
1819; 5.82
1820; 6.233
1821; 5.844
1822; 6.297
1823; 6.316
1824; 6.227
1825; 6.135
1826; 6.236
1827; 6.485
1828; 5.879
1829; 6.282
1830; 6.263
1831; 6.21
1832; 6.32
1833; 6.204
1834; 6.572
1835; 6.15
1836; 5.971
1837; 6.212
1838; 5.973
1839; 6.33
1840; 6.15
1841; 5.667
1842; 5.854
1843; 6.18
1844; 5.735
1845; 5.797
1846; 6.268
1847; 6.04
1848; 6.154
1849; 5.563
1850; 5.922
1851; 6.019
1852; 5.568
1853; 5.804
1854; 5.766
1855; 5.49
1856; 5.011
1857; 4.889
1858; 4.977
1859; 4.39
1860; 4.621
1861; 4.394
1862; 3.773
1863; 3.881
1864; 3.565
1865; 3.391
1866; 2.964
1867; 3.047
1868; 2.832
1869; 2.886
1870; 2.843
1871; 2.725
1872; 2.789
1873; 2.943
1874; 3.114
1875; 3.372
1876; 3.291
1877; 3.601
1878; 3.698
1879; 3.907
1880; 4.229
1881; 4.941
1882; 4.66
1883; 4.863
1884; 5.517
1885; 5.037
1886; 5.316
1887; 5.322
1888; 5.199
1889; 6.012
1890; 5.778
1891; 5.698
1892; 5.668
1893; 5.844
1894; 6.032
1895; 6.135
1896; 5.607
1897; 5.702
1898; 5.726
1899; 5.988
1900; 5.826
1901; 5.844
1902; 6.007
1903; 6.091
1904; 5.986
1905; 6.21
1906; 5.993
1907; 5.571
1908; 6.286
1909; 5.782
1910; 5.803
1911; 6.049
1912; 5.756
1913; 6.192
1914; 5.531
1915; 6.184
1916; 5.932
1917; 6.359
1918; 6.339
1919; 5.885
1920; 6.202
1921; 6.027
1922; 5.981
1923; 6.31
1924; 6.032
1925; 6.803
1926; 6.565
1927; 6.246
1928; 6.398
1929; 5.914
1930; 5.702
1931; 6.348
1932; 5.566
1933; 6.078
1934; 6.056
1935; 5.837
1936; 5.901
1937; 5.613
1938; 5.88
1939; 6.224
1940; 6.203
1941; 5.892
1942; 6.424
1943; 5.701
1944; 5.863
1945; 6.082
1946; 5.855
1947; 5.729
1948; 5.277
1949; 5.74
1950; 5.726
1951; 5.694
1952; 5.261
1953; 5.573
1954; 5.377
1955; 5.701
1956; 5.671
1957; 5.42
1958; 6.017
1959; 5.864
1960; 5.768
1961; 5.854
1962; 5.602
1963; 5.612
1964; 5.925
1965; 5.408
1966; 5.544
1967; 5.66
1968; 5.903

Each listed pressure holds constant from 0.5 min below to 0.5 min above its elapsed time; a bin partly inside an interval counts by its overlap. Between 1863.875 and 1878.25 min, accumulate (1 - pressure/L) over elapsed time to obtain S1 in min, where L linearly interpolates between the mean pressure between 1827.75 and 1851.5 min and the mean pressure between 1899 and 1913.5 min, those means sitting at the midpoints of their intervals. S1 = 6.9 min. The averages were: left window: 6.07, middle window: 3.12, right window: 5.96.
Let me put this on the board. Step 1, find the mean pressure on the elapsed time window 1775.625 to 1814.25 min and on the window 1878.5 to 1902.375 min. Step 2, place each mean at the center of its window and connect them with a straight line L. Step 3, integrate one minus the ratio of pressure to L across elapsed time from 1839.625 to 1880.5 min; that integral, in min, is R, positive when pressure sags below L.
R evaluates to 7.2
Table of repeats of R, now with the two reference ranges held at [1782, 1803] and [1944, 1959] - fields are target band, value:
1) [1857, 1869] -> 3.8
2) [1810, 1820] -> -0.6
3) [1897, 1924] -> -1.8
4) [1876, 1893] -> 2.0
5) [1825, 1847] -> -2.4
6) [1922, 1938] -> -1.3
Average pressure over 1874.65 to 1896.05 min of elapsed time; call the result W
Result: 4.99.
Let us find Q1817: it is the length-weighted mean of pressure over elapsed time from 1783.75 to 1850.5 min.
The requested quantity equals 5.85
